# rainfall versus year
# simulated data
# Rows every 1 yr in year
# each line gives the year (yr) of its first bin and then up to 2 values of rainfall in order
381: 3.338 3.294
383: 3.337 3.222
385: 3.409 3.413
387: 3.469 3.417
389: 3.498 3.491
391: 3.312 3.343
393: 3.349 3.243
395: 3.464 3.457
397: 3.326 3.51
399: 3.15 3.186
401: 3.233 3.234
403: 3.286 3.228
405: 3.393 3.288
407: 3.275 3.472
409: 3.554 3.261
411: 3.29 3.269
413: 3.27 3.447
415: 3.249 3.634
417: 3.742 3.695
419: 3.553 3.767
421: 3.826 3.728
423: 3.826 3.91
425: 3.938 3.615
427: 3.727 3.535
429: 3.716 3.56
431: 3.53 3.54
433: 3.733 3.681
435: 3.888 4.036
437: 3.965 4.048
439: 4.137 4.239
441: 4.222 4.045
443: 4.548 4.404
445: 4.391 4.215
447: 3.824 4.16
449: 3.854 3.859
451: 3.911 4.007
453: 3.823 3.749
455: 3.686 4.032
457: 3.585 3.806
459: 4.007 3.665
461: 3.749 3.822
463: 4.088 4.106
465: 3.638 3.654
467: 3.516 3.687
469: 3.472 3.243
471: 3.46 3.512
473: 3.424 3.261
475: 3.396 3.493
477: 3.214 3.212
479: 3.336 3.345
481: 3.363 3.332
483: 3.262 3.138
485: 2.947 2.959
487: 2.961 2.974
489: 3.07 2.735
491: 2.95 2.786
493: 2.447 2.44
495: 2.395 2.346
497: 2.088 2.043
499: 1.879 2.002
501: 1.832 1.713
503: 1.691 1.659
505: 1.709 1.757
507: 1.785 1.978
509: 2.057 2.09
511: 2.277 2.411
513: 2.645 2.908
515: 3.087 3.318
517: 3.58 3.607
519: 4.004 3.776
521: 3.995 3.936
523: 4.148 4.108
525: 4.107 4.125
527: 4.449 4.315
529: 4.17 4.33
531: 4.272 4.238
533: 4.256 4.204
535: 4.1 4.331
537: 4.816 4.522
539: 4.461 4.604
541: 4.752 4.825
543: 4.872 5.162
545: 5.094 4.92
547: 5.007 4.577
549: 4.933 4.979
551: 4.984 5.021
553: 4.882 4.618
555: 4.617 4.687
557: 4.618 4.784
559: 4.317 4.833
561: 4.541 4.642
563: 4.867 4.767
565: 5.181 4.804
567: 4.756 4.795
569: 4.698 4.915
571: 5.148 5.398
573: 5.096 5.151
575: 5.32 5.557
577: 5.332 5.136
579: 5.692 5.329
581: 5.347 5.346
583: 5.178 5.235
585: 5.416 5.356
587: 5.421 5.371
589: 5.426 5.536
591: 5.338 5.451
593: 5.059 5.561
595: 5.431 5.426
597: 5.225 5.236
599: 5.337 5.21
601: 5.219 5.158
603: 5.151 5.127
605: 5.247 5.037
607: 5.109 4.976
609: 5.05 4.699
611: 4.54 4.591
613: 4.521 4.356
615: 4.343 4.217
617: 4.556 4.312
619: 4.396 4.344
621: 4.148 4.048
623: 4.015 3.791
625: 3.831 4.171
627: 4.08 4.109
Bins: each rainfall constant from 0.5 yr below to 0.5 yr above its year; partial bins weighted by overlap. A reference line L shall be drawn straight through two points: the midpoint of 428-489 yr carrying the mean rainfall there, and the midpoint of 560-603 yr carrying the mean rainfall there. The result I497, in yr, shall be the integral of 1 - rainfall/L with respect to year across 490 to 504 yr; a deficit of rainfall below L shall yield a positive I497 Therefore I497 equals 6.57 yr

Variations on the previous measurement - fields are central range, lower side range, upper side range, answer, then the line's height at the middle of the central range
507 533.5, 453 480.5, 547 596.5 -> 5.23 yr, 4.35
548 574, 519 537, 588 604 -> -0.59 yr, 4.73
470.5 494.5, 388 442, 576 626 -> 5.56 yr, 4.07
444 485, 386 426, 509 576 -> 1.97 yr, 3.85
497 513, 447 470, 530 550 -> 8.69 yr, 4.27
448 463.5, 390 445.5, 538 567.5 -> 0.38 yr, 3.95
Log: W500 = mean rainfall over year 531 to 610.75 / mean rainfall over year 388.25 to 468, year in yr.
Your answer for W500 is 1.36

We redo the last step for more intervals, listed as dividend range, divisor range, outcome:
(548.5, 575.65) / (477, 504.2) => 1.84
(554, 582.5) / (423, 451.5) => 1.27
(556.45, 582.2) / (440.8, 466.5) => 1.27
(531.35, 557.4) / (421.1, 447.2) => 1.20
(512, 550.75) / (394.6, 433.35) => 1.21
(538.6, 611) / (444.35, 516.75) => 1.64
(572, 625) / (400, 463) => 1.34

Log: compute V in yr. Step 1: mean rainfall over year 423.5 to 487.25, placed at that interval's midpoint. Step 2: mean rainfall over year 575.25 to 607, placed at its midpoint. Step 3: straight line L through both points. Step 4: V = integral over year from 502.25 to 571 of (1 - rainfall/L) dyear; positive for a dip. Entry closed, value 9.5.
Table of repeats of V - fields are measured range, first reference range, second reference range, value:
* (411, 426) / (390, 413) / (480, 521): -1.9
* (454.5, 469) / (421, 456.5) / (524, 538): 0.8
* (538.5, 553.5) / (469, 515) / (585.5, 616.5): -3.9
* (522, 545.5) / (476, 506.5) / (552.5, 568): -3.1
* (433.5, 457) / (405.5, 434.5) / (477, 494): -4.6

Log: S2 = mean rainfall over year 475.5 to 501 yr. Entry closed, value 2.81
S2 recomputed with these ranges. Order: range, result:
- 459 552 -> 3.47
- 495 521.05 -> 2.44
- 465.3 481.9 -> 3.41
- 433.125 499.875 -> 3.49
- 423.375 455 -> 3.93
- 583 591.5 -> 5.38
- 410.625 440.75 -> 3.71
